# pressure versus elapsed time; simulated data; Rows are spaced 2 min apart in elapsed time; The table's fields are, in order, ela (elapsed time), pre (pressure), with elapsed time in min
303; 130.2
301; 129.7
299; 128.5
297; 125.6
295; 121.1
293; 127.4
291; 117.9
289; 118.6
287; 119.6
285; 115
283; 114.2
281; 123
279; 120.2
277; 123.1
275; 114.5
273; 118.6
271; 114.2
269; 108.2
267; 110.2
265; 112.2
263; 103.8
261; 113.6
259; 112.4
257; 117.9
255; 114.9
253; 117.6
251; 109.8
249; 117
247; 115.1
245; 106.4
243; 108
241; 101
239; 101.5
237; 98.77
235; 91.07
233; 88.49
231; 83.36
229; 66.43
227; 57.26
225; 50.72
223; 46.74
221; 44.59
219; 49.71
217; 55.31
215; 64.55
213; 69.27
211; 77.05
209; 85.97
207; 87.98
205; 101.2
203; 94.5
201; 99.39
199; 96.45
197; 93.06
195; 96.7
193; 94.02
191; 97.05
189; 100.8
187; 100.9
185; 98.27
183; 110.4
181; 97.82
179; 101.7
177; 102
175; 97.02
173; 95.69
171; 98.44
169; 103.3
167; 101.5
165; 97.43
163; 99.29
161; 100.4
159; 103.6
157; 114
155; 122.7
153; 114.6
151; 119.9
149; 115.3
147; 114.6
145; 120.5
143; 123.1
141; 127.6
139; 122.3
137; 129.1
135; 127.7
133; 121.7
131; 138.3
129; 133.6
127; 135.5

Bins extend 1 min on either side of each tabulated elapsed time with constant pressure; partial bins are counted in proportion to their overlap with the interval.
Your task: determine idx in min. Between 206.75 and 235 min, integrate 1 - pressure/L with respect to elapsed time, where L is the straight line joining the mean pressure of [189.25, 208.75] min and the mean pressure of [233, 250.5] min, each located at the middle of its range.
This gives 9.4 min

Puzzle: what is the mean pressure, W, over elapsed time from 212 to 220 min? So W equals 59.7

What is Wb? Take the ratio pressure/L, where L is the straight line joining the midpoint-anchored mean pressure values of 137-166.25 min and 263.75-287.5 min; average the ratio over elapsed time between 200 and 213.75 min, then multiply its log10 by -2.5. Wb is 0.29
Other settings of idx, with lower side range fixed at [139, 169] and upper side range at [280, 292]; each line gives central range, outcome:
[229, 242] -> 2.7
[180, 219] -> 8.5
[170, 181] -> 1.4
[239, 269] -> 1.5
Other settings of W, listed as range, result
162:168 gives 99.4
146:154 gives 116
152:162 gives 111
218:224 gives 47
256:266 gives 112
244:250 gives 113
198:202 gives 97.9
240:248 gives 108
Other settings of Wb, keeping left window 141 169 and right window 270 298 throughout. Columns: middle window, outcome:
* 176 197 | 0.142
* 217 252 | 0.361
